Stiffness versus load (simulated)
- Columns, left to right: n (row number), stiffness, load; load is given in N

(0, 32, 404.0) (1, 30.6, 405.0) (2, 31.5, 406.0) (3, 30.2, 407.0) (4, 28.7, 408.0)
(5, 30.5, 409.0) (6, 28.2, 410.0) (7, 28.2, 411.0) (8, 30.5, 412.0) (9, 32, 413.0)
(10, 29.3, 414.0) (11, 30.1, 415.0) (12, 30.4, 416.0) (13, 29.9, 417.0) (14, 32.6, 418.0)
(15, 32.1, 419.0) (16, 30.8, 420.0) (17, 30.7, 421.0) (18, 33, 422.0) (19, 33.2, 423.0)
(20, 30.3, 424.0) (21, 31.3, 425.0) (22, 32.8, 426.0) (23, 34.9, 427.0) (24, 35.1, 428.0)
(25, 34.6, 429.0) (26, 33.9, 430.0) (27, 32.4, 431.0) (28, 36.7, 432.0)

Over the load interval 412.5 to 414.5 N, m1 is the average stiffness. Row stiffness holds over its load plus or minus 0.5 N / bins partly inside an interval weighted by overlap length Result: 30.6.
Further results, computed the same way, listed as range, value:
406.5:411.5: 29.2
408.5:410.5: 29.4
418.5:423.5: 32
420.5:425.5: 31.7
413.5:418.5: 30.5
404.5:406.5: 31.1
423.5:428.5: 32.9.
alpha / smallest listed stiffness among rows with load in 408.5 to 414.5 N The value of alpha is 28.2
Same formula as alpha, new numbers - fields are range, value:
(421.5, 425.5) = 30.3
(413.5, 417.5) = 29.3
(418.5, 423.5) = 30.7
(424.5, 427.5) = 31.3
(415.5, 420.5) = 29.9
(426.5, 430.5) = 33.9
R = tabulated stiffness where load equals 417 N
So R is 29.9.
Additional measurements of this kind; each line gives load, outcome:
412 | 30.5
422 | 33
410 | 28.2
